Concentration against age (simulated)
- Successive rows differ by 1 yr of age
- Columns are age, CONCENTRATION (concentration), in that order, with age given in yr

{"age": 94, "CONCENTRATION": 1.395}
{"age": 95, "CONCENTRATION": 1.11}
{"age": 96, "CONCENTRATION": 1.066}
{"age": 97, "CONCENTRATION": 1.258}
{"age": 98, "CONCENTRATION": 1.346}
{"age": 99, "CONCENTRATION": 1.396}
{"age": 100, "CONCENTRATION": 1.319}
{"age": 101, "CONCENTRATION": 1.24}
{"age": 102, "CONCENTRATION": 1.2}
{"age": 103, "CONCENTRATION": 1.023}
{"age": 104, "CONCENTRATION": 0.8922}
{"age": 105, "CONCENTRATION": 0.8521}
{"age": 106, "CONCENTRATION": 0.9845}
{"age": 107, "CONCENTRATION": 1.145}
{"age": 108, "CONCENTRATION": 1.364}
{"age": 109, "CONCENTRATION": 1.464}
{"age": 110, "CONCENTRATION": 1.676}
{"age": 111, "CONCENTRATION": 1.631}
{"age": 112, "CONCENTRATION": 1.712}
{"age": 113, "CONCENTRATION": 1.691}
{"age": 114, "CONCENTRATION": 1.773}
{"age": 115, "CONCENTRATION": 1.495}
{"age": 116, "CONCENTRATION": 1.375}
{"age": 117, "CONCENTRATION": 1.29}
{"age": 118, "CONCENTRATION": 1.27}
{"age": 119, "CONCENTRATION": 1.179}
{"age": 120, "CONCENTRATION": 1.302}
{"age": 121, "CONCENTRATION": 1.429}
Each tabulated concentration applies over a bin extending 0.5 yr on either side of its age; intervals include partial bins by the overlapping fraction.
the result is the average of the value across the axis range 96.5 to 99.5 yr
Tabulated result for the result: 1.33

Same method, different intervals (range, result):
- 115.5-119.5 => 1.28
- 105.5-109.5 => 1.24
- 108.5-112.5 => 1.62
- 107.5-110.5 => 1.5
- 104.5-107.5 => 0.994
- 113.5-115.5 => 1.63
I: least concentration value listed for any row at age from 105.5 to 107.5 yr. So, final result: 0.9845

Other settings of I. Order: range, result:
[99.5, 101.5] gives 1.24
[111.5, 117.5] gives 1.29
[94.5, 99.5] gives 1.066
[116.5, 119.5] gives 1.179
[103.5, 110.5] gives 0.8521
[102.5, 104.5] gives 0.8922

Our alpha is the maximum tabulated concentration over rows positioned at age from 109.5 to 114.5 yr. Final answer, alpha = 1.773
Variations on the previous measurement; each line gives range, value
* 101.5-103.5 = 1.2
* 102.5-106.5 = 1.023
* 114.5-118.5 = 1.495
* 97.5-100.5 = 1.396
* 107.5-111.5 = 1.676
